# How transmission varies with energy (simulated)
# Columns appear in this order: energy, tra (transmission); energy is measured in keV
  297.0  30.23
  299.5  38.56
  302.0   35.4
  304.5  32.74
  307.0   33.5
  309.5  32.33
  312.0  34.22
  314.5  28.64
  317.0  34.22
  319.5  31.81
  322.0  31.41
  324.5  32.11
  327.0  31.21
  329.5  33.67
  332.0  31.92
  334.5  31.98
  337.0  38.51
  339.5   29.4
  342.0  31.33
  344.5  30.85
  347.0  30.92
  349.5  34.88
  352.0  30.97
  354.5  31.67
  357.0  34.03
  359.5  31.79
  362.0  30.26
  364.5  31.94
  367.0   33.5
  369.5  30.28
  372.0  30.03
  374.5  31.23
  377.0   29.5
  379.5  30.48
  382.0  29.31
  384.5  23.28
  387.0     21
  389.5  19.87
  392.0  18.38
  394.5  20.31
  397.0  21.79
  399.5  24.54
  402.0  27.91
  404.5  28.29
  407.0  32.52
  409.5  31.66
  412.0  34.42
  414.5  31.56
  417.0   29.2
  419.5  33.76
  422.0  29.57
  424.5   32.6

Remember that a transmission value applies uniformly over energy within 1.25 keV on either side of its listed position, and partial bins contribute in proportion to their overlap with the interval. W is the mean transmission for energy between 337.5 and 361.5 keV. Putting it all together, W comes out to 31.9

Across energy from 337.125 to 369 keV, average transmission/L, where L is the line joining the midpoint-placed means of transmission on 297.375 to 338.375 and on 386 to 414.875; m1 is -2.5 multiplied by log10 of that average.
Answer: -0.068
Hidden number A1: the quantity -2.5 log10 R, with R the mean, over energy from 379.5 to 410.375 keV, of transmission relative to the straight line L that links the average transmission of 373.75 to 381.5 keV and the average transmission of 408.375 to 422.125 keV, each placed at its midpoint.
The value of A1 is 0.23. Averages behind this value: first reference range 30.2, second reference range 31.9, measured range 25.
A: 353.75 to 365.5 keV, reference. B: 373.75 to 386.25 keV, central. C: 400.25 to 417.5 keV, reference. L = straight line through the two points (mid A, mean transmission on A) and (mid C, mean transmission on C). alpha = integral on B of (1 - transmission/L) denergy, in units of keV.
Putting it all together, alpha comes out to 1.2 keV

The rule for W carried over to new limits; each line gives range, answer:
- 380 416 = 26.2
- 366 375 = 31.2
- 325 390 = 30.7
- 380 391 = 23.7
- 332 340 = 33.4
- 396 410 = 27.7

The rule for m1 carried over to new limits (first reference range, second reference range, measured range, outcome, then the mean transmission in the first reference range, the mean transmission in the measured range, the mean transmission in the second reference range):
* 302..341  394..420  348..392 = 0.04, 32.6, 29.3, 28.8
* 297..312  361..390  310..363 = -0.02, 34.1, 32.2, 28.6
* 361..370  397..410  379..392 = 0.24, 31.6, 23.8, 28.1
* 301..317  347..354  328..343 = -0.01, 32.9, 32.8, 32.4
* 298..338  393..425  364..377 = -0.02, 33.2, 31.2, 28.9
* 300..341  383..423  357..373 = -0.07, 32.8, 31.5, 26.8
